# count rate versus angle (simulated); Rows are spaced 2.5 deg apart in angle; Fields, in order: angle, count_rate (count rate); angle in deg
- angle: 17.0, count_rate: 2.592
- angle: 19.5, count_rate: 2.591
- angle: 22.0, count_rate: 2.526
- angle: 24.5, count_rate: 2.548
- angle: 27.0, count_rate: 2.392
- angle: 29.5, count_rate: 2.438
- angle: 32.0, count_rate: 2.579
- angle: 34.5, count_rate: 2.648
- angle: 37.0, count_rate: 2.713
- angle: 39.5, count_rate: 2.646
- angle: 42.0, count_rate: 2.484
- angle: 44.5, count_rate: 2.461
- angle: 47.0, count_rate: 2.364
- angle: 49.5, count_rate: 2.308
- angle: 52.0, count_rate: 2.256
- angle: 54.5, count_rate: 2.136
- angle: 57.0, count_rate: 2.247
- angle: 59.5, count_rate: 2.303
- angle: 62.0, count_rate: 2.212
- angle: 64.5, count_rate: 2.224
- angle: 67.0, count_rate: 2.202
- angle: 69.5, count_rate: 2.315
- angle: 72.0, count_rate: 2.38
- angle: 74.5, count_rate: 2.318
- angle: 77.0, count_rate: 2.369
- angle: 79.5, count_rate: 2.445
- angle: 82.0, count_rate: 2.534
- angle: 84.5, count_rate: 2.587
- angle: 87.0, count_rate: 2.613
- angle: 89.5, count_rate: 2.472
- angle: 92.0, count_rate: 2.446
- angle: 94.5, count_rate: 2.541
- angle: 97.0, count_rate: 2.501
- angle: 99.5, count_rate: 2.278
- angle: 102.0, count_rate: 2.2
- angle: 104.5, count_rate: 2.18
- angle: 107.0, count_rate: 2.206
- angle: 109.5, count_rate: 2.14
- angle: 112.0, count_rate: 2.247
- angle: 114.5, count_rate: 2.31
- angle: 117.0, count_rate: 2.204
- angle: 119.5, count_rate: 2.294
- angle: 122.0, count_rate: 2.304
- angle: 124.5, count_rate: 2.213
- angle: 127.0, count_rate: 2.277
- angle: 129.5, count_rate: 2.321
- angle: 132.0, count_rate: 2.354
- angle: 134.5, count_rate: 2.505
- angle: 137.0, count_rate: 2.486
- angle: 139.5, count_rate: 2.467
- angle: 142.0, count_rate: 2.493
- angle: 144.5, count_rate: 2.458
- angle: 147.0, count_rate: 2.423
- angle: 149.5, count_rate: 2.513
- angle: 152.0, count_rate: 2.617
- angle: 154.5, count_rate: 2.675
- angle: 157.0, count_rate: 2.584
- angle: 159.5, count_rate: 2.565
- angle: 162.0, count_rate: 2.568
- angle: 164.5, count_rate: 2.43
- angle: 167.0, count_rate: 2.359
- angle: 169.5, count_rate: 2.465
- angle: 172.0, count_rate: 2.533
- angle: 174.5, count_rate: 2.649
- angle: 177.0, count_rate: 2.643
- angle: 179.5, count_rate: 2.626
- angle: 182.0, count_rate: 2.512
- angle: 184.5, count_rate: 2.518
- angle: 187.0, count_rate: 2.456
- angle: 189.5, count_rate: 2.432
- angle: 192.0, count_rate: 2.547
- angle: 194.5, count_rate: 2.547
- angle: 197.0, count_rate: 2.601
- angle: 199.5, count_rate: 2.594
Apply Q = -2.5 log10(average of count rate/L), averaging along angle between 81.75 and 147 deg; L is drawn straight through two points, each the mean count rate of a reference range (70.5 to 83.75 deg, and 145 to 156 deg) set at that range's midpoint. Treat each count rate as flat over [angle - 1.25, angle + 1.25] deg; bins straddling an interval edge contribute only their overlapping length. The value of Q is 0.05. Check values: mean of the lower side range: 2.41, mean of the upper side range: 2.55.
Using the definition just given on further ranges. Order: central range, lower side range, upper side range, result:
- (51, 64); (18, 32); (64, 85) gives 0.088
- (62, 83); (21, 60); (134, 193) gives 0.057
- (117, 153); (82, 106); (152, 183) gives 0.044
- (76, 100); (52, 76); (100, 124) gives -0.110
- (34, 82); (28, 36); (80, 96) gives 0.076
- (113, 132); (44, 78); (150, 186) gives 0.074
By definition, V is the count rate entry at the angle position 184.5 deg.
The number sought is 2.518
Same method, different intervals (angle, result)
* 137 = 2.486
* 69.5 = 2.315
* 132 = 2.354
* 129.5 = 2.321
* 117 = 2.204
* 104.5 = 2.18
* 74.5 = 2.318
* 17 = 2.592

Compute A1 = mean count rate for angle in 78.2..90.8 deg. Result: 2.53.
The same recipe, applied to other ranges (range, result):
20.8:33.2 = 2.5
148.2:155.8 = 2.6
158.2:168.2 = 2.48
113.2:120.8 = 2.27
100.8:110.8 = 2.18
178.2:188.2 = 2.53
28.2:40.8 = 2.6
